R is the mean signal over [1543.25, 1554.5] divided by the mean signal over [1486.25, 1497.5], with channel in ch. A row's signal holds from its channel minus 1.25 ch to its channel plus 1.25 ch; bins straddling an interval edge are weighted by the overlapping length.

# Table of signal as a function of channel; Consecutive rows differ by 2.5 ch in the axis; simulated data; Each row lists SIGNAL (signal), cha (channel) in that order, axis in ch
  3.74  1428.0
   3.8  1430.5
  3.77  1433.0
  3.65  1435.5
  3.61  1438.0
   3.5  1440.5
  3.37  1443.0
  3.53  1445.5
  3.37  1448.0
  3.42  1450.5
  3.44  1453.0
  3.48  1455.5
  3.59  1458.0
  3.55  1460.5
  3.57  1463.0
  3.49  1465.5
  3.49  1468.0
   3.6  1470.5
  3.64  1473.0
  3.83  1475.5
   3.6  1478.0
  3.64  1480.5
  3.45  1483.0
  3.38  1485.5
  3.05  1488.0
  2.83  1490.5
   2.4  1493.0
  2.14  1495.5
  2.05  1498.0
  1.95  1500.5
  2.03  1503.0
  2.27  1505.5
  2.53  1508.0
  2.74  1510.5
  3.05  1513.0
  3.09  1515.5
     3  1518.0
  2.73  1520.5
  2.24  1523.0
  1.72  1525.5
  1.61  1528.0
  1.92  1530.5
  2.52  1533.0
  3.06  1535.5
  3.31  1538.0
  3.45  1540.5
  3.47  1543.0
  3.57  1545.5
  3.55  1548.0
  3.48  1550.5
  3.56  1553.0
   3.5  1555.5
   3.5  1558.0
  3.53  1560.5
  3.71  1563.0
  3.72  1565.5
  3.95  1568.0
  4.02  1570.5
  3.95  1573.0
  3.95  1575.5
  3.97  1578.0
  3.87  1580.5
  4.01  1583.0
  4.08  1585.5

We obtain 1.36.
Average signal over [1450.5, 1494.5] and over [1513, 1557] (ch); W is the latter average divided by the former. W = 0.86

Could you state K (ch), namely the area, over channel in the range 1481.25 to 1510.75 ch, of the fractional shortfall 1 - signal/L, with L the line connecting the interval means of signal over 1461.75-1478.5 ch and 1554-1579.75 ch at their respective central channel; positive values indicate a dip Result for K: 8.6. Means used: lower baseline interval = 3.6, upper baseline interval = 3.78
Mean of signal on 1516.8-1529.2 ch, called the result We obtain 2.26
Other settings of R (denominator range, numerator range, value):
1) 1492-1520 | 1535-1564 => 1.40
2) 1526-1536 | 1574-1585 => 1.82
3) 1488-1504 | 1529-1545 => 1.29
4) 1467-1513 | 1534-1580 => 1.24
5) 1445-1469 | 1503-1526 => 0.74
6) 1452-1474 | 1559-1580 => 1.09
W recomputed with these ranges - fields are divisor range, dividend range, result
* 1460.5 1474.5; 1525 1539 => 0.67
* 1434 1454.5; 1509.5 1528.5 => 0.73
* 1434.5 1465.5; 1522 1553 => 0.82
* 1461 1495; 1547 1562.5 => 1.05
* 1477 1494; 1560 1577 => 1.20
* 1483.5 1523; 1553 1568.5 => 1.39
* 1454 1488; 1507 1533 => 0.70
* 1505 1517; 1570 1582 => 1.43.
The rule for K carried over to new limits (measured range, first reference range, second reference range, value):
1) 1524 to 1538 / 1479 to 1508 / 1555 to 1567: 4.1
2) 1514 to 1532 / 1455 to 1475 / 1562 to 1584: 6.7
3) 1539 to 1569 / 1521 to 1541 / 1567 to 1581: -3.2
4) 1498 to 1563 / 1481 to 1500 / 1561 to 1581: 9.4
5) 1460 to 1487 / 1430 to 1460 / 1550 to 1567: -0.1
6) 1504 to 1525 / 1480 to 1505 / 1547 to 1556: 2.2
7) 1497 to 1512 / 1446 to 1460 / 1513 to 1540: 2.9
